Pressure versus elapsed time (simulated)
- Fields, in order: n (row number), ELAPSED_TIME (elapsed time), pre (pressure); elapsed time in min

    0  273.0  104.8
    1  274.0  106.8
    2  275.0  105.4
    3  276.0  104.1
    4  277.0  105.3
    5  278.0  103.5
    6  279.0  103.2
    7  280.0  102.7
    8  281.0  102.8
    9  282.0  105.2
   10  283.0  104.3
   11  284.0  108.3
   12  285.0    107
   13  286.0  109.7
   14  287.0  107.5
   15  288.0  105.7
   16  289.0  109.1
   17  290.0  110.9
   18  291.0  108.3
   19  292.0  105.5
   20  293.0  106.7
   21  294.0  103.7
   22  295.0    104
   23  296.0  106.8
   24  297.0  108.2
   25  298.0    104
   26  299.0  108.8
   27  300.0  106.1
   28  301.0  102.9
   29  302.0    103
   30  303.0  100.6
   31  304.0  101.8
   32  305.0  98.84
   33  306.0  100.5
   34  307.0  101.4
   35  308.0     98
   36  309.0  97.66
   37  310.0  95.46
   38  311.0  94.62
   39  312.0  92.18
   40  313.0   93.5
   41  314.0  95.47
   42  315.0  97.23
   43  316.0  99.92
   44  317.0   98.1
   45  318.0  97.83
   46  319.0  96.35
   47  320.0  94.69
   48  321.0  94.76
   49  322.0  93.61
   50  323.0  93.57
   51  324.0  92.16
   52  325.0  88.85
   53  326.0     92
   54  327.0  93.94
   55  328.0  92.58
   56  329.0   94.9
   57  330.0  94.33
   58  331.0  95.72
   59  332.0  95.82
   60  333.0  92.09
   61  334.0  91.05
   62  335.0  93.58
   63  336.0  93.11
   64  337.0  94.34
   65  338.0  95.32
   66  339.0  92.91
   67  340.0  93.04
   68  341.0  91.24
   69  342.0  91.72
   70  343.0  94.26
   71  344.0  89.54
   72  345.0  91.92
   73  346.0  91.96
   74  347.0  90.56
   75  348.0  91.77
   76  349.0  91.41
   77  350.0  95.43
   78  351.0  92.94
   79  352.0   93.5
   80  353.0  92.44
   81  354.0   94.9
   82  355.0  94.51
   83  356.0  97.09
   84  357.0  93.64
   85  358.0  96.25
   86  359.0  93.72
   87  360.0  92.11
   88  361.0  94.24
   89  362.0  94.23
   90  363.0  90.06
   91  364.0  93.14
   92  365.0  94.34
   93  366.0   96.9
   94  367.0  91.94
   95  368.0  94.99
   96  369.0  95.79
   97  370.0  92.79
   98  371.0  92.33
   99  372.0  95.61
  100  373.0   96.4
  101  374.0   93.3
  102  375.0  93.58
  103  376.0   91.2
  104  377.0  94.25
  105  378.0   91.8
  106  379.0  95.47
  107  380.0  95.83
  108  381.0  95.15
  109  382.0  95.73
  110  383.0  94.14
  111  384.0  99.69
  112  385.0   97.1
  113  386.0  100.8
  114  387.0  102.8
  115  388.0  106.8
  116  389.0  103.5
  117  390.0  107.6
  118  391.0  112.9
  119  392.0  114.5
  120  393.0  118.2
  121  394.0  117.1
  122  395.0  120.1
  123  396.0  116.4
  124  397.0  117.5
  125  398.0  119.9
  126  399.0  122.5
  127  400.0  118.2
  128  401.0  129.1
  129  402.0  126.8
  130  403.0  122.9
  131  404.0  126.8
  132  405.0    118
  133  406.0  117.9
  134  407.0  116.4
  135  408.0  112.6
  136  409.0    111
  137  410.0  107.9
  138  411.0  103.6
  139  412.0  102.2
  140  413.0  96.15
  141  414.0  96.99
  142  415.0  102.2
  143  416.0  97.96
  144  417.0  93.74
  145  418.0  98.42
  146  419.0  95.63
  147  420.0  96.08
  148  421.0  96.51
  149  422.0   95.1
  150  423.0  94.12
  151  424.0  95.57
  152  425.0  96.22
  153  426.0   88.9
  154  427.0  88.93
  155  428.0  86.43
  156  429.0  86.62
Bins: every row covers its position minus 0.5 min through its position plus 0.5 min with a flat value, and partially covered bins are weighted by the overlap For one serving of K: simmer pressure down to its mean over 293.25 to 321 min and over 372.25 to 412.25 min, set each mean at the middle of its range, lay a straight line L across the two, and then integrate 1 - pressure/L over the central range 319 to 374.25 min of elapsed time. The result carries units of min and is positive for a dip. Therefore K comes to 5.5 min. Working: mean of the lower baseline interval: 100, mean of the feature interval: 93.5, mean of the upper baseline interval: 108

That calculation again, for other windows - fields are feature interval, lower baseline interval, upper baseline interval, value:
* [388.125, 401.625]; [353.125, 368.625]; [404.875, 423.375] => -2.3 min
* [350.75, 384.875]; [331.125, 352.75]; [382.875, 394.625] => 2.1 min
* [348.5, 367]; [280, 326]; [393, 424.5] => 2.0 min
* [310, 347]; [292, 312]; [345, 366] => 1.5 min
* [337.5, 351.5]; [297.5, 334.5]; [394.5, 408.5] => 1.6 min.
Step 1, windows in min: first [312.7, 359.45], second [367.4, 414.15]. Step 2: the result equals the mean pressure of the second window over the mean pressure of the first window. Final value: 1.13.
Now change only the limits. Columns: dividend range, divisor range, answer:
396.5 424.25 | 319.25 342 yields 1.16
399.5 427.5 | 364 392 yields 1.08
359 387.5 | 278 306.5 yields 0.90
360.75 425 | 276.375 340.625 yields 1.04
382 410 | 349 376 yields 1.21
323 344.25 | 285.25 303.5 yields 0.88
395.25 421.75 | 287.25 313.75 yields 1.07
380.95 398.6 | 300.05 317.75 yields 1.10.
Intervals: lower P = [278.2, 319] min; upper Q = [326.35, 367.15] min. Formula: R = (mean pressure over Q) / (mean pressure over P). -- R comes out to 0.91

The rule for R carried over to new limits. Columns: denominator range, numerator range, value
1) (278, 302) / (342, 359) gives 0.88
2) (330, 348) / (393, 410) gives 1.28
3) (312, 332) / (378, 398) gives 1.12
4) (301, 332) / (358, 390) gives 0.99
